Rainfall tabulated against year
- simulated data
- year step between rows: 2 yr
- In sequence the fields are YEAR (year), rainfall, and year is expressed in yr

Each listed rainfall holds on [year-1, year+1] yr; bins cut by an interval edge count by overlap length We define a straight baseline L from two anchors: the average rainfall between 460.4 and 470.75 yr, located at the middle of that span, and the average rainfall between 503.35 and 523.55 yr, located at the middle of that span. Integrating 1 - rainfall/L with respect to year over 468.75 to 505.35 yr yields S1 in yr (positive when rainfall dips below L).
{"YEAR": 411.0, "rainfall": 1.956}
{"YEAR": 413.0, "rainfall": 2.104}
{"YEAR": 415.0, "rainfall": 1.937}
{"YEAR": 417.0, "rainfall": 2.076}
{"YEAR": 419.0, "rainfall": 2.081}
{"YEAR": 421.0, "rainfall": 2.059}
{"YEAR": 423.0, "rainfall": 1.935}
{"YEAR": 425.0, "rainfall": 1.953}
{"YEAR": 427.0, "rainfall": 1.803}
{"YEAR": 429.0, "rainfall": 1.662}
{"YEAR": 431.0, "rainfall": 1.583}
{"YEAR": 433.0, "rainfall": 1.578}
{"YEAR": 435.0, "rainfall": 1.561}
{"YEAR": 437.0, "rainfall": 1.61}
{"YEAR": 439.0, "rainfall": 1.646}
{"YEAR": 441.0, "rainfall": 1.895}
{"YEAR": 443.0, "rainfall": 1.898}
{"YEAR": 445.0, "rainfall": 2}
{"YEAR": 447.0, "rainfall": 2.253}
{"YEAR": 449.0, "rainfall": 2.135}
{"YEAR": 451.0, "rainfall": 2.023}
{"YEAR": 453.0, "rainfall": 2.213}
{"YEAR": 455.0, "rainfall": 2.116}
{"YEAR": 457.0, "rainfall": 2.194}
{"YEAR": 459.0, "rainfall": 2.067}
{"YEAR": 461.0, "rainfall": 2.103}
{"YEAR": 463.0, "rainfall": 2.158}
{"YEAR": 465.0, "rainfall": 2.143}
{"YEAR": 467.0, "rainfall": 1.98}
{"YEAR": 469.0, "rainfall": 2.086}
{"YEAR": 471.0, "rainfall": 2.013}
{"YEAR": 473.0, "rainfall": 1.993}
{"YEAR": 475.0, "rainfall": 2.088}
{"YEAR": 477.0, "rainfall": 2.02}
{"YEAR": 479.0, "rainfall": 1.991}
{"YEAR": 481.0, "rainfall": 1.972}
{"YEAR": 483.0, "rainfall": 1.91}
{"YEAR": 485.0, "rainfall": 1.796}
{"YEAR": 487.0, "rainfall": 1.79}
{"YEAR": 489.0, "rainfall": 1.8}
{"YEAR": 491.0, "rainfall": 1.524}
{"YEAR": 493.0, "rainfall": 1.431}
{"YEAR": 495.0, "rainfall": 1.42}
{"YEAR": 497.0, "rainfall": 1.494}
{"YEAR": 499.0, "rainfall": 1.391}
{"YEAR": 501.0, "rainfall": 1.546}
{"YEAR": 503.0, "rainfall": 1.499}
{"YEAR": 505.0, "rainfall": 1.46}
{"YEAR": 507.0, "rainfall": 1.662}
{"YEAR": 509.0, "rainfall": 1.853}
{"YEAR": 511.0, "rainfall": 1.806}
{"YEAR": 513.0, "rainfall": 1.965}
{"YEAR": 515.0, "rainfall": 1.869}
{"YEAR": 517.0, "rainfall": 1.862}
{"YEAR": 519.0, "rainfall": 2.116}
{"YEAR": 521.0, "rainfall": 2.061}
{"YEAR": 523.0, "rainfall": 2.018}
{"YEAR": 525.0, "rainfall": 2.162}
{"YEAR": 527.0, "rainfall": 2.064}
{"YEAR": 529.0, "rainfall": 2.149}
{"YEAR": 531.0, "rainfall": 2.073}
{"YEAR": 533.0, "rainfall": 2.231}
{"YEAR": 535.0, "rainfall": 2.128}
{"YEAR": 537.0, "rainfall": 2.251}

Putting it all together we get 4.4 yr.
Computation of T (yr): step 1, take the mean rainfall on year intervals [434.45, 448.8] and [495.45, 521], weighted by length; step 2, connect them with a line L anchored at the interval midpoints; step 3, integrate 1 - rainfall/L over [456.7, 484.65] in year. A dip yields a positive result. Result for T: -3.8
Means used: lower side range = 1.86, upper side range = 1.72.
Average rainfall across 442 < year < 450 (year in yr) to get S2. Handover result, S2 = 2.07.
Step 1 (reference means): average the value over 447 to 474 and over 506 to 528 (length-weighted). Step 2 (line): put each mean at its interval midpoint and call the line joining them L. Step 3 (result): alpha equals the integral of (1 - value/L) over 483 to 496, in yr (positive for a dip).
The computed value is 2.4 yr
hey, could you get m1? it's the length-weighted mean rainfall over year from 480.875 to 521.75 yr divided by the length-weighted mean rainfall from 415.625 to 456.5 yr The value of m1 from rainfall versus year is 0.9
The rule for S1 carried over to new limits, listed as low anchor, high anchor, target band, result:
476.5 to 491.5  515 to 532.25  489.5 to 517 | 4.7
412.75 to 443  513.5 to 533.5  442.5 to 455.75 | -1.6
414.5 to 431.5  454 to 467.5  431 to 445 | 2.0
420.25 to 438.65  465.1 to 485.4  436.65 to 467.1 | -2.8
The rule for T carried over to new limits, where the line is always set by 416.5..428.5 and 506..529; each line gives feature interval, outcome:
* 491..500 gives 2.4 yr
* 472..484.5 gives -0.2 yr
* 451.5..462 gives -0.9 yr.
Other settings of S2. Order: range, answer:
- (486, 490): 1.79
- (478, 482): 1.98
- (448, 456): 2.12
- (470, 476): 2.03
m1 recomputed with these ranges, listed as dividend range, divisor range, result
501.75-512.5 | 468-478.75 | 0.82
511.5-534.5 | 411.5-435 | 1.09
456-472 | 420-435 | 1.18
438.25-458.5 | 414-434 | 1.09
